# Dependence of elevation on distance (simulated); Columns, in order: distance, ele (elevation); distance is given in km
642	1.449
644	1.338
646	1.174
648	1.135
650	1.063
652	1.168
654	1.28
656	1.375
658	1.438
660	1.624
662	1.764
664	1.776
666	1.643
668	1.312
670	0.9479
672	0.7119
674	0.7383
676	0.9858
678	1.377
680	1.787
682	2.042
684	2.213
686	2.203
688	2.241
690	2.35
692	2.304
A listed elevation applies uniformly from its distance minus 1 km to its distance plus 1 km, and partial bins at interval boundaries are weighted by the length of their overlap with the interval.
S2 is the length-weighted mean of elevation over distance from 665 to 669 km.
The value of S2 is 1.48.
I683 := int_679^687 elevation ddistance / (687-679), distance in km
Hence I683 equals 2.06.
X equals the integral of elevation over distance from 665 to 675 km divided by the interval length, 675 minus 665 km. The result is 1.07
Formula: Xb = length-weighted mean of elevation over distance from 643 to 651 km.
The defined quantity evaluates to 1.18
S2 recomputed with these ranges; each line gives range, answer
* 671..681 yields 1.12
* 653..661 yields 1.43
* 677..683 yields 1.74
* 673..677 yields 0.862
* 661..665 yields 1.77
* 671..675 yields 0.725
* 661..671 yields 1.49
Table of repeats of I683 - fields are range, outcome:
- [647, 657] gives 1.2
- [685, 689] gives 2.22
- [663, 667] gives 1.71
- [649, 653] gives 1.12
